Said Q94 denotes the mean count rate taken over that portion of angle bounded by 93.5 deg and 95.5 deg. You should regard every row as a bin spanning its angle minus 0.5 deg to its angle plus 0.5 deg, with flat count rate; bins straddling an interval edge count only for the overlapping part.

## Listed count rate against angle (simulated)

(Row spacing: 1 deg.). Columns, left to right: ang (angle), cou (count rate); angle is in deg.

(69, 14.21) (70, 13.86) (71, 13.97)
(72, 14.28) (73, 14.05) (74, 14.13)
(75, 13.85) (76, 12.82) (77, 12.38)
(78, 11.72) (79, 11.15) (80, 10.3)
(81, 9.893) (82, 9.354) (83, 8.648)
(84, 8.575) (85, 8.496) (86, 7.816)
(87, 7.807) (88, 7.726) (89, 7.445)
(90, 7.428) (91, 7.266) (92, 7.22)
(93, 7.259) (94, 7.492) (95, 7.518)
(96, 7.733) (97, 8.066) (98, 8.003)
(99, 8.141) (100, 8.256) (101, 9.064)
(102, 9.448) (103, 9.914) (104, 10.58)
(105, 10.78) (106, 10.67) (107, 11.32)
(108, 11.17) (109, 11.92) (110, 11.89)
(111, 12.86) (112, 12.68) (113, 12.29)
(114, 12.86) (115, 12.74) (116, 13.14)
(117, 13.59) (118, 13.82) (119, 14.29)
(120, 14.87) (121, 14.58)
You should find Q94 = 7.5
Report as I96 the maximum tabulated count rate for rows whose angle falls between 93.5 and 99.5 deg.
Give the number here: 8.141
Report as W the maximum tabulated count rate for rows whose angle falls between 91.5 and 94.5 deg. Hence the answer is 7.492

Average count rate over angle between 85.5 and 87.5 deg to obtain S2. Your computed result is 7.81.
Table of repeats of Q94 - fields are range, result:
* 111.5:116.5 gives 12.7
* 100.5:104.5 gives 9.75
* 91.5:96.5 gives 7.44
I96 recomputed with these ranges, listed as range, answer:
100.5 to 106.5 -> 10.78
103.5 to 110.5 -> 11.92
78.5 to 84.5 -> 11.15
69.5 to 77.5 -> 14.28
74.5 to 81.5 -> 13.85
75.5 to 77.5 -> 12.82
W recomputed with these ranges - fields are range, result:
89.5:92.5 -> 7.428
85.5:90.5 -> 7.816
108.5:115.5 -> 12.86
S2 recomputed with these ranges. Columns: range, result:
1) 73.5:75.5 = 14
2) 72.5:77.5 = 13.4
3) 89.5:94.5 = 7.33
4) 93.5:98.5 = 7.76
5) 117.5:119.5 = 14.1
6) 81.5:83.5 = 9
